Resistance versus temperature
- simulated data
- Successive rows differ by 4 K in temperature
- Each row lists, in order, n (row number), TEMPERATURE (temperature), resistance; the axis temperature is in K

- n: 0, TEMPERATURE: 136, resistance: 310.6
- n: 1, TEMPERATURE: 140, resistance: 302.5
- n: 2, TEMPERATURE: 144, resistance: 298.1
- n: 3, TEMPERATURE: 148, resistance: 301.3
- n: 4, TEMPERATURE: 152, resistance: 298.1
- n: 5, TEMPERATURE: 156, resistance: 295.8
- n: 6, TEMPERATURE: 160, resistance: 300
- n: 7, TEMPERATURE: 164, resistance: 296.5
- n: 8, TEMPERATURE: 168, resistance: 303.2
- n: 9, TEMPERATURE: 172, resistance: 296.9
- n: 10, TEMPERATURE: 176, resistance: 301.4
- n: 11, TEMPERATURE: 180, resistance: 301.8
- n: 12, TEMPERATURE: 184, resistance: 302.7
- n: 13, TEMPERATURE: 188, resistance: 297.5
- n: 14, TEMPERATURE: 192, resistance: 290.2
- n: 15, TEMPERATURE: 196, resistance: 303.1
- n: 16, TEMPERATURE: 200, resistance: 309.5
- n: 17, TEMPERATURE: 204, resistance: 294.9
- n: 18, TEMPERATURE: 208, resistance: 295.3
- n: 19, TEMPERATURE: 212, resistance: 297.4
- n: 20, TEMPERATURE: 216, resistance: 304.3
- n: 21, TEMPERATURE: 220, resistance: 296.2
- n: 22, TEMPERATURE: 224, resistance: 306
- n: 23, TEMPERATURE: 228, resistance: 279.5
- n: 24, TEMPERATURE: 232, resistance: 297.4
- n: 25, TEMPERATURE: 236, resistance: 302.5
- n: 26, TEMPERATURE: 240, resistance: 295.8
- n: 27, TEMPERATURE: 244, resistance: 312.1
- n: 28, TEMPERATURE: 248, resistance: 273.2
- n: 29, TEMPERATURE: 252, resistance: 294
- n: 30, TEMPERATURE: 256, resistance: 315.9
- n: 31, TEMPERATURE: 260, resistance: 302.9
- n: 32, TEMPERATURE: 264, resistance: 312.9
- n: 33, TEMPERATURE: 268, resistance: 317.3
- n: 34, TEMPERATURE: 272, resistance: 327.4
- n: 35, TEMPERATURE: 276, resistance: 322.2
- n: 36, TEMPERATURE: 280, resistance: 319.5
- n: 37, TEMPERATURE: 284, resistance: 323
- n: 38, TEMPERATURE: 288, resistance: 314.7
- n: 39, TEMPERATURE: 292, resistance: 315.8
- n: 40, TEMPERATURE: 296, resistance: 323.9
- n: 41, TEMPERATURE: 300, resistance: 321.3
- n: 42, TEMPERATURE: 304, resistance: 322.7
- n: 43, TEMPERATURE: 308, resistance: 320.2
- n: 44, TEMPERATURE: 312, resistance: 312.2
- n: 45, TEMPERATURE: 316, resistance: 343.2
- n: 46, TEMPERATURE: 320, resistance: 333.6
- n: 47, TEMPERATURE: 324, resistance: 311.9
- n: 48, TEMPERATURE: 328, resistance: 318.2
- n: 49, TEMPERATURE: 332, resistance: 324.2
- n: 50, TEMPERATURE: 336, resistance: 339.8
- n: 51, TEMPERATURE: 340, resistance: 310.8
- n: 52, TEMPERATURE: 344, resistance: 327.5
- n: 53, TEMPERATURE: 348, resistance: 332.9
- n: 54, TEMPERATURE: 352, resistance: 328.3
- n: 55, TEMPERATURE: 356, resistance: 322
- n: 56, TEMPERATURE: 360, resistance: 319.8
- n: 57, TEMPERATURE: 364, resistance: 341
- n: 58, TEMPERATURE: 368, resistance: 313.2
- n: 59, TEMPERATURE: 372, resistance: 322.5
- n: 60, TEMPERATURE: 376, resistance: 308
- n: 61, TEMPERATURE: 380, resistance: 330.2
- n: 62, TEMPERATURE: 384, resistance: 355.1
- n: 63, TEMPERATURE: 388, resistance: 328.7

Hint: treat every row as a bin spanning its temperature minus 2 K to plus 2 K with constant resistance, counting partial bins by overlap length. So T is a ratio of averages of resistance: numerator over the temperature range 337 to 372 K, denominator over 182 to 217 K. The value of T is 1.09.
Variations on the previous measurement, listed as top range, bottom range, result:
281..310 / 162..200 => 1.07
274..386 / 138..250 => 1.09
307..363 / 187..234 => 1.09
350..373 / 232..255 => 1.09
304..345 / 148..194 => 1.08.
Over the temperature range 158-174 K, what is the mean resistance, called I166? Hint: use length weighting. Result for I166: 299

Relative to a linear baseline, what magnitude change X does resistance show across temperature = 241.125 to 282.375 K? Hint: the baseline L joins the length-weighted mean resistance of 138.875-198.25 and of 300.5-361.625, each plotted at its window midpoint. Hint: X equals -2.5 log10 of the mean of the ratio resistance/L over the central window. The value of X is 0.01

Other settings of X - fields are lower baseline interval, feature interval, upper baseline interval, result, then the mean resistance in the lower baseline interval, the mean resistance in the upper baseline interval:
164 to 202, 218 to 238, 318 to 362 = 0.040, 300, 324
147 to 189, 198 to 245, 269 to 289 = 0.040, 300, 321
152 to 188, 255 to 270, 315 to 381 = 0.002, 300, 325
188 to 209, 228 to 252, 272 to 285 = 0.058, 299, 322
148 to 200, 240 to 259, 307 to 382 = 0.042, 299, 324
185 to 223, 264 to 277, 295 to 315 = -0.025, 299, 321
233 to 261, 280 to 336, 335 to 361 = -0.025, 299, 326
